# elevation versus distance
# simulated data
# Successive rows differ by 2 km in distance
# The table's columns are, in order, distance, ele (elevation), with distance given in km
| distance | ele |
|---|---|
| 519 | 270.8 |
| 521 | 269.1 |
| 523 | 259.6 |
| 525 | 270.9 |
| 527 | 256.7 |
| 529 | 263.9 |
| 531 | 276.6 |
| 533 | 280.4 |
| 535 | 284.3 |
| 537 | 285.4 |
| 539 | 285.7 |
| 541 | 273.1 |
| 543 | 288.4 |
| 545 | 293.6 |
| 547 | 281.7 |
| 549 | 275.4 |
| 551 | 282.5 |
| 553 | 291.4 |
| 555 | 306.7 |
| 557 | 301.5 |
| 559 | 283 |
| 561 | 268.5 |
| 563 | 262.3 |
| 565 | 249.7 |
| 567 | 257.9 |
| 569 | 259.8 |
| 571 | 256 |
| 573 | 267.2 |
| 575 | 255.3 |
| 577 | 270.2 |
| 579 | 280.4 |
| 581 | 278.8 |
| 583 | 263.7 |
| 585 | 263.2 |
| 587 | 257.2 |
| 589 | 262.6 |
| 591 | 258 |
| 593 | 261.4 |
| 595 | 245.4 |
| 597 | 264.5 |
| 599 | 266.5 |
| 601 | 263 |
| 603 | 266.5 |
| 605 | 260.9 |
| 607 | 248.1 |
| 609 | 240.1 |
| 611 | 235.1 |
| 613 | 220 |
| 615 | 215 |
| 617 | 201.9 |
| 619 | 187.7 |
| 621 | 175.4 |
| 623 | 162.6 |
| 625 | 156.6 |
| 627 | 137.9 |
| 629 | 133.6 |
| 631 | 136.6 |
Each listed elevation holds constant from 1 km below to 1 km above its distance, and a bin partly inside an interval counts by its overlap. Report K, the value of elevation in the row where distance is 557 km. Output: 301.5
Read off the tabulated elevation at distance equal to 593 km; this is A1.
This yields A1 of 261.4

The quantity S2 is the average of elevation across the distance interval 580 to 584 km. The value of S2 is 271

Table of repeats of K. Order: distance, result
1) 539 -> 285.7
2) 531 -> 276.6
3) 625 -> 156.6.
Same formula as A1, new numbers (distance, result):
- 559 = 283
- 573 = 267.2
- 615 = 215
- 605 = 260.9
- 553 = 291.4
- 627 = 137.9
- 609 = 240.1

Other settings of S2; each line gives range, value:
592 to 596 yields 253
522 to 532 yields 266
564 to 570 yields 256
